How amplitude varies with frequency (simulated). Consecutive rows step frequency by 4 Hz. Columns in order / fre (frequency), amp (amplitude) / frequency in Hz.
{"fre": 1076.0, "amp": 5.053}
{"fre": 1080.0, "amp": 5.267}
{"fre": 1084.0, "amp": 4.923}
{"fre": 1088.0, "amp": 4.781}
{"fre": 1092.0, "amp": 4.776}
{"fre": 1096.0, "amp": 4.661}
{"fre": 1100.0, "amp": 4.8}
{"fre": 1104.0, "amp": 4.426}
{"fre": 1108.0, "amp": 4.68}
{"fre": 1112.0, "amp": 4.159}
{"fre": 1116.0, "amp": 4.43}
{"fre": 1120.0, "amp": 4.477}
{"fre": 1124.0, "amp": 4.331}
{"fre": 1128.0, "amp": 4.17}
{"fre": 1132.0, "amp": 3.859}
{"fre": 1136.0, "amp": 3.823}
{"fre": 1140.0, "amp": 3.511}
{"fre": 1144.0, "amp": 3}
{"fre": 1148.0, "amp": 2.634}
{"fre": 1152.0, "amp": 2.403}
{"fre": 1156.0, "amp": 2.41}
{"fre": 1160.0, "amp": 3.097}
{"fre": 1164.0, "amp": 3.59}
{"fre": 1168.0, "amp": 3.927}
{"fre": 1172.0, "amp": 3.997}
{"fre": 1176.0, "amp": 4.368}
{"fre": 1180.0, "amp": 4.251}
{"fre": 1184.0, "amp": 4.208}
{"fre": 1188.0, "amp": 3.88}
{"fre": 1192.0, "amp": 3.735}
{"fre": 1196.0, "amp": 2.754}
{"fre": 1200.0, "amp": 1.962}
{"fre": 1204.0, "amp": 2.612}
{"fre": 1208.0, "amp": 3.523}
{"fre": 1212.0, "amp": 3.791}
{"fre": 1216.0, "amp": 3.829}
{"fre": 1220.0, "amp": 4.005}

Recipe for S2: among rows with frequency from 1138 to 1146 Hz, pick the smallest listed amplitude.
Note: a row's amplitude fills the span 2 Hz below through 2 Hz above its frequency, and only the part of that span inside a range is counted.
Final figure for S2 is 3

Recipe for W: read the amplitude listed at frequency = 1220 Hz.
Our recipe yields 4.005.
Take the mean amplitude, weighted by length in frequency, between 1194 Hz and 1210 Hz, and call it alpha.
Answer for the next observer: 2.71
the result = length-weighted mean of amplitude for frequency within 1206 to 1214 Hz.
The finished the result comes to 3.66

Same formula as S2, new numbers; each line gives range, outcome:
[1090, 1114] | 4.159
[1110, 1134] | 3.859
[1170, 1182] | 3.997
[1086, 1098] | 4.661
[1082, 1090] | 4.781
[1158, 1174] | 3.097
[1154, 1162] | 2.41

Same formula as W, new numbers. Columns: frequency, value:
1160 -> 3.097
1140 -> 3.511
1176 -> 4.368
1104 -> 4.426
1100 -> 4.8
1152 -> 2.403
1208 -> 3.523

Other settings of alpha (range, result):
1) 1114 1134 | 4.25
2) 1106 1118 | 4.42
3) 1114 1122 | 4.45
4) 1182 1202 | 3.31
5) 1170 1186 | 4.21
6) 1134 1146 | 3.44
